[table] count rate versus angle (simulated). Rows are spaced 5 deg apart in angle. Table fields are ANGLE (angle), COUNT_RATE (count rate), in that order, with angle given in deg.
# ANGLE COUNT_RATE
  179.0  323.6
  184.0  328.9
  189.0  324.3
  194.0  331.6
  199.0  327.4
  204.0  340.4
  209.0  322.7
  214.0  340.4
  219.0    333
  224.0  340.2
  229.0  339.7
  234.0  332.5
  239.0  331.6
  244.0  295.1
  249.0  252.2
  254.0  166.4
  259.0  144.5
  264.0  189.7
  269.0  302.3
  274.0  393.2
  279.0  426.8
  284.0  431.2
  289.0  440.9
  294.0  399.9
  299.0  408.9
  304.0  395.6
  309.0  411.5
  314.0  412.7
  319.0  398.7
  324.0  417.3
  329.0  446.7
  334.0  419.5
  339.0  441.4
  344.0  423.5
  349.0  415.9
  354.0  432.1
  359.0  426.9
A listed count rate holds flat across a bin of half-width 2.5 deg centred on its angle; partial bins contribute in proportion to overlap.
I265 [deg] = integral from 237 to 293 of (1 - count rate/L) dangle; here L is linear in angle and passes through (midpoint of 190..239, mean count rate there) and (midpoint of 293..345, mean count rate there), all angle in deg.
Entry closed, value 10.0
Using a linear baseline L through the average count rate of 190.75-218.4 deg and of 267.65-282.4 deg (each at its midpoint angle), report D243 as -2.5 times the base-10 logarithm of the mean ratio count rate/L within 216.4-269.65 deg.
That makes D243 0.29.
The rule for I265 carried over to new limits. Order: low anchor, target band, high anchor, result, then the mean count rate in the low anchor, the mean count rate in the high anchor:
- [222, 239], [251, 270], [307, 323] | 8.8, 337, 408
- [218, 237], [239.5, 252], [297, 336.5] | 2.6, 336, 414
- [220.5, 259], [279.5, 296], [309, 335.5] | -2.9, 285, 418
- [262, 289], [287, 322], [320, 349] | -1.5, 360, 427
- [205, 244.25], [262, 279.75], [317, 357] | 2.3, 332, 425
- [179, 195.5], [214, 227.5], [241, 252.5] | -2.0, 327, 267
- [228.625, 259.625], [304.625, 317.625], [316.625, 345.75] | -0.7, 268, 425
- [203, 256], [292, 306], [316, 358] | -0.7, 309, 424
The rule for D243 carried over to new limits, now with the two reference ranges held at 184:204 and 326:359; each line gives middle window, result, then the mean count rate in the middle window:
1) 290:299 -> -0.03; 409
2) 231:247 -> 0.13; 318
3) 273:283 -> -0.08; 416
